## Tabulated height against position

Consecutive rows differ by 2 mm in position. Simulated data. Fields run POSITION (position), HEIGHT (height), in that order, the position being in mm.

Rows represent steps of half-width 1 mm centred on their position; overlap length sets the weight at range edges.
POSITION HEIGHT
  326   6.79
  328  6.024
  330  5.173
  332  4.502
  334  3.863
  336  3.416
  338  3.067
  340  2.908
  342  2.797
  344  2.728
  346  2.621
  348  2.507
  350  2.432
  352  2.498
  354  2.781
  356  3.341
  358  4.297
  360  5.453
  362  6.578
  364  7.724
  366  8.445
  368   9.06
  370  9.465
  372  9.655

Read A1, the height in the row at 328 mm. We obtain 6.024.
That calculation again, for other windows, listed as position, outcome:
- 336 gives 3.416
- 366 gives 8.445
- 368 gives 9.06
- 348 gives 2.507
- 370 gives 9.465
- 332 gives 4.502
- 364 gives 7.724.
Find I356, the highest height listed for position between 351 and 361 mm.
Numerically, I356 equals 5.453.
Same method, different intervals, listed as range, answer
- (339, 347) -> 2.908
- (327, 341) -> 6.024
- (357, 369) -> 9.06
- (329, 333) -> 5.173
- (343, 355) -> 2.781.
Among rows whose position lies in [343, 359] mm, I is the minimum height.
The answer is 2.432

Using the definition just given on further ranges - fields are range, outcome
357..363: 4.297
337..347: 2.621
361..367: 6.578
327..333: 4.502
